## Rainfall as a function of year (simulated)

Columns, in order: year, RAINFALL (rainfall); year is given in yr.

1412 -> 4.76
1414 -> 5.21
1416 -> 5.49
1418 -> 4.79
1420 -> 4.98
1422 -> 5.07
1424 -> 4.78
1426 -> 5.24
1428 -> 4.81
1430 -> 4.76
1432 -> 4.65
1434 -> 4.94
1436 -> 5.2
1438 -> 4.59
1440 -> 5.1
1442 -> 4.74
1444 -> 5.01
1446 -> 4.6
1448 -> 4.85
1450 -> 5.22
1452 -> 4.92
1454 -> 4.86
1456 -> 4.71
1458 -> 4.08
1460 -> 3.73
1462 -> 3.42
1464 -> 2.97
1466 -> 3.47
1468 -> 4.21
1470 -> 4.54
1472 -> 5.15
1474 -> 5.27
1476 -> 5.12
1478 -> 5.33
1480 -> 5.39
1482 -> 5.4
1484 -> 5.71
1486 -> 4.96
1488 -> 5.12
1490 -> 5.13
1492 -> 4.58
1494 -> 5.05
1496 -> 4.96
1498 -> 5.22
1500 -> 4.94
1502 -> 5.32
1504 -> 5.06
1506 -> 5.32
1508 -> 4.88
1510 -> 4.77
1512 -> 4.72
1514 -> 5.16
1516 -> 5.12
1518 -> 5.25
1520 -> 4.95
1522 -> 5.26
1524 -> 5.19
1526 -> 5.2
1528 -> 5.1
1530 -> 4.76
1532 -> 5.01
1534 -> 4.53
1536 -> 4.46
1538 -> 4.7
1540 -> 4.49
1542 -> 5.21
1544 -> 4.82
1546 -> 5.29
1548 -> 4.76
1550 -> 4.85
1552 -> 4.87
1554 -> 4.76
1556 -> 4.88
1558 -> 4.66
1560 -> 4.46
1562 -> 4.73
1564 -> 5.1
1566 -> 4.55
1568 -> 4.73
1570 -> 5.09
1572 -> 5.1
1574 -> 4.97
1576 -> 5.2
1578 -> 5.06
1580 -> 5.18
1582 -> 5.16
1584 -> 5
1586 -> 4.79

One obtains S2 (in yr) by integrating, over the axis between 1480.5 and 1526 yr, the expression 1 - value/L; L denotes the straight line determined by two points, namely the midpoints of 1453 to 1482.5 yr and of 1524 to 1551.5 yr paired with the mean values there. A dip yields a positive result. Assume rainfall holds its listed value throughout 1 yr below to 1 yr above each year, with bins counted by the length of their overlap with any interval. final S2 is -4.0 yr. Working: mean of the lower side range 4.49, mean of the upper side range 4.87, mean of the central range 5.1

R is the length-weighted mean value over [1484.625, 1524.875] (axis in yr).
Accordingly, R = 5.05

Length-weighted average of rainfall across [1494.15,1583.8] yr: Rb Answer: 4.95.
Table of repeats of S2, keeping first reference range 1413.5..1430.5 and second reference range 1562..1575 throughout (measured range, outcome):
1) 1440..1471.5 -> 3.8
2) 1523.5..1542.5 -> 0.3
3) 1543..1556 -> 0.1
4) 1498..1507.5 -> -0.4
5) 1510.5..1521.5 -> -0.2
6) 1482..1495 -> -0.4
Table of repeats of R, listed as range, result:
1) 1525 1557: 4.86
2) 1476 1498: 5.16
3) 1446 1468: 4.24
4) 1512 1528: 5.13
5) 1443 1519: 4.83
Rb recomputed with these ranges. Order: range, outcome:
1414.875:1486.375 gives 4.78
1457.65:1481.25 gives 4.41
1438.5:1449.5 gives 4.86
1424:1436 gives 4.9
